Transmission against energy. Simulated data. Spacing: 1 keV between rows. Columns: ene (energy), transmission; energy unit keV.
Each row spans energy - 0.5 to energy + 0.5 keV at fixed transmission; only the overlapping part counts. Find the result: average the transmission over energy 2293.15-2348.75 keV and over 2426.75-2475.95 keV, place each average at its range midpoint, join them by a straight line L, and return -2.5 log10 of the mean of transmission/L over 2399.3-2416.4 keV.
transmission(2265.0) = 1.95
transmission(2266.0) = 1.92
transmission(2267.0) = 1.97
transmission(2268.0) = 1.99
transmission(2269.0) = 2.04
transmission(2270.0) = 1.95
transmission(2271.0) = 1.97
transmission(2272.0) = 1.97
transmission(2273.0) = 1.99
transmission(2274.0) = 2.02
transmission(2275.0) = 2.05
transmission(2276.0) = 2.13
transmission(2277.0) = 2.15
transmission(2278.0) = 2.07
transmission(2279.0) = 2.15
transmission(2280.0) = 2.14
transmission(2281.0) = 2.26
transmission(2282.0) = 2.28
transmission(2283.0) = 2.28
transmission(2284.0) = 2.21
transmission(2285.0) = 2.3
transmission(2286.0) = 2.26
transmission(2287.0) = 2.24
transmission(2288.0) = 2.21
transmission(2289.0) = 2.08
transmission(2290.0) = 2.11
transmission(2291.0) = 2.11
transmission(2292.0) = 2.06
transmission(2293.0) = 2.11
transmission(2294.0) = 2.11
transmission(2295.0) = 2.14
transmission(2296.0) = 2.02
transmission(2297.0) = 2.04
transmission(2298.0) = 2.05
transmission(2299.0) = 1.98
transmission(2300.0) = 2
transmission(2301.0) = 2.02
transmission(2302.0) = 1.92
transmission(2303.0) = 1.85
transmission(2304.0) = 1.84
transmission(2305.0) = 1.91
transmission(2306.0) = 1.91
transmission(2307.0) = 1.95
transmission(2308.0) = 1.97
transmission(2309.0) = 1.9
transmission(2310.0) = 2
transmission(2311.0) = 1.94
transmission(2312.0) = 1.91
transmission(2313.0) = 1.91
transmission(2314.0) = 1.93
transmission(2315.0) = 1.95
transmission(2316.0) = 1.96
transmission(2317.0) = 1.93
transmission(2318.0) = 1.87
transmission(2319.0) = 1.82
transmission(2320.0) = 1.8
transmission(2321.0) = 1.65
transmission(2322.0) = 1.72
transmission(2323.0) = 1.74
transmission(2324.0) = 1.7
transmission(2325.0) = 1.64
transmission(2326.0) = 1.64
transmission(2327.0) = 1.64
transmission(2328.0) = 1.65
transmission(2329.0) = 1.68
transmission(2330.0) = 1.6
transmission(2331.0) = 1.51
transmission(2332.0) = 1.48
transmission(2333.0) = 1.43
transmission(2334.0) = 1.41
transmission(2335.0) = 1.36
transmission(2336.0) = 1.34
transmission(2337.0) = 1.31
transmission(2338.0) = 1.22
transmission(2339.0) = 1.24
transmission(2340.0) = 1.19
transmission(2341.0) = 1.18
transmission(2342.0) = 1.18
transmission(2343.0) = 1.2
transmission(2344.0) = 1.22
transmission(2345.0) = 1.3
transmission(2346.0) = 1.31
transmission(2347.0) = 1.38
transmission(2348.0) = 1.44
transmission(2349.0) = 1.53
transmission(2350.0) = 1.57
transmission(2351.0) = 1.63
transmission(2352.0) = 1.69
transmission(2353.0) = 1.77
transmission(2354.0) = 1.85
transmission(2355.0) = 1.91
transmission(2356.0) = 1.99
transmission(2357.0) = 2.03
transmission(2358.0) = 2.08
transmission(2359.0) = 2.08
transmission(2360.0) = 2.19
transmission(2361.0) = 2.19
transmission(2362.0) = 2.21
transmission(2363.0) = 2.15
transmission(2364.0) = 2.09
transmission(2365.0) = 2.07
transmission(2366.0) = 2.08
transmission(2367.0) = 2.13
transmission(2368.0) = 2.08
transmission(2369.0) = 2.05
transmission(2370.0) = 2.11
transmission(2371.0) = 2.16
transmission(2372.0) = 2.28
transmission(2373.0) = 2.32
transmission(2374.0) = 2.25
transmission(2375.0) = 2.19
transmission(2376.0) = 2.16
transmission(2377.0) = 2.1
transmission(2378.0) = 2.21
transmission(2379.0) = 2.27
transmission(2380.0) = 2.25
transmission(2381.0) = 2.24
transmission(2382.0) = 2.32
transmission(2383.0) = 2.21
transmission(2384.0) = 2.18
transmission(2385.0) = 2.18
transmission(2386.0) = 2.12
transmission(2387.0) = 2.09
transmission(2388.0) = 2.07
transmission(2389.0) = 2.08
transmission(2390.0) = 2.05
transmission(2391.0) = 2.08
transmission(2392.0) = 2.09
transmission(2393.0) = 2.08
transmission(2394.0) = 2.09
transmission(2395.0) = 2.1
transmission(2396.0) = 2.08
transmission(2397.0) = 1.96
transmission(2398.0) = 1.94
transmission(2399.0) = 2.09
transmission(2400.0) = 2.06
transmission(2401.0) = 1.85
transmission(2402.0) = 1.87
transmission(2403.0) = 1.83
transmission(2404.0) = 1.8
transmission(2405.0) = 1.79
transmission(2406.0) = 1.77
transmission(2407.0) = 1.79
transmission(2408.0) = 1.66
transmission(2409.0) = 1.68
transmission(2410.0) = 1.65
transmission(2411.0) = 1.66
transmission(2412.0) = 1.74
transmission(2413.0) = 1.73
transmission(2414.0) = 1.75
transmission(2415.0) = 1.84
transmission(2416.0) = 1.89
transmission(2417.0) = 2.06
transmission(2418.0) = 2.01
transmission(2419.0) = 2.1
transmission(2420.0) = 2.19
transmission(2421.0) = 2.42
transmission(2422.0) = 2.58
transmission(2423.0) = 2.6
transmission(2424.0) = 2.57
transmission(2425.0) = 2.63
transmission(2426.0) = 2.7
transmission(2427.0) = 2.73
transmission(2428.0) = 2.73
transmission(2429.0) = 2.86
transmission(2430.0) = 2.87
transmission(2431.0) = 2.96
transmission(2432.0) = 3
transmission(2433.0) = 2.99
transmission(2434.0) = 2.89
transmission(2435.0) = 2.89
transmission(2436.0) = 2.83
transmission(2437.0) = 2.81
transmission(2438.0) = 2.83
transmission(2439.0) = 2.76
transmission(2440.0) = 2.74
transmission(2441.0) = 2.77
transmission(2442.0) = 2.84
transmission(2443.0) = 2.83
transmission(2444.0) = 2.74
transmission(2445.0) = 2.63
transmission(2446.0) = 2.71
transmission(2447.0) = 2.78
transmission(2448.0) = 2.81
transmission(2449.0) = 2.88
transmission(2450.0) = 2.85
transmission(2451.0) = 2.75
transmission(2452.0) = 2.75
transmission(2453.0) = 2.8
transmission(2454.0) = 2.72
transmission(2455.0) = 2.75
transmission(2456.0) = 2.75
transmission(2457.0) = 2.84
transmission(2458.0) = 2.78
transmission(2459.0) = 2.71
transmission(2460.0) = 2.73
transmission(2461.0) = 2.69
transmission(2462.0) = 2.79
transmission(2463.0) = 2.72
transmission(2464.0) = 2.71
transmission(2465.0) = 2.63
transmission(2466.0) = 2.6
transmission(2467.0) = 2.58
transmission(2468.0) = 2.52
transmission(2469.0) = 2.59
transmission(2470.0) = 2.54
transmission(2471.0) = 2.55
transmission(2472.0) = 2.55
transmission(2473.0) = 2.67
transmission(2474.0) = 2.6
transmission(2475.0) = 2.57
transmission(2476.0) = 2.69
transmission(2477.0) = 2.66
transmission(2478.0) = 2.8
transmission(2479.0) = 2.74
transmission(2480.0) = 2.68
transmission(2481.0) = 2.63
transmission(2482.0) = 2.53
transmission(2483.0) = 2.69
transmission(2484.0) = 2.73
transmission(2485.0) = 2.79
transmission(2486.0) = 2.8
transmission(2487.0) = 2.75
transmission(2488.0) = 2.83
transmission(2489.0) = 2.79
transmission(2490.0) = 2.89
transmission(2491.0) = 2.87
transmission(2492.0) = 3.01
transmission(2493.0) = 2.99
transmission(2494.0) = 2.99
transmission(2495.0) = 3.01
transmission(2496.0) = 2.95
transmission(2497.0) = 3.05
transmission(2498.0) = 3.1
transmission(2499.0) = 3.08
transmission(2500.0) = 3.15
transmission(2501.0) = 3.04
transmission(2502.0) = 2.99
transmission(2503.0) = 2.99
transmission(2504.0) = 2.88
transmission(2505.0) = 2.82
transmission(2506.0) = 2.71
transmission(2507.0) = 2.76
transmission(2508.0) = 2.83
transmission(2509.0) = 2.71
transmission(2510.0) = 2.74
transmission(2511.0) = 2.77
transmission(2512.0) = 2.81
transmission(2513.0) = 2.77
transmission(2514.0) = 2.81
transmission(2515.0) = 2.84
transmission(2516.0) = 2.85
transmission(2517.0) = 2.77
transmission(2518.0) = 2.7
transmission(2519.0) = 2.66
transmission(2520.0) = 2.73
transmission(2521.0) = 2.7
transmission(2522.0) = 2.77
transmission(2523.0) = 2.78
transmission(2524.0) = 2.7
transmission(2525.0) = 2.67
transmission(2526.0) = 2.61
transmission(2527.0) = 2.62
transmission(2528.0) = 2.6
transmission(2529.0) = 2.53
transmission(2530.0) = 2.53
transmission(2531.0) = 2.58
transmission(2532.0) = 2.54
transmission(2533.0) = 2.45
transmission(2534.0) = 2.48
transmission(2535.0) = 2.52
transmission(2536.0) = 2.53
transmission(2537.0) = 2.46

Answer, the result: 0.32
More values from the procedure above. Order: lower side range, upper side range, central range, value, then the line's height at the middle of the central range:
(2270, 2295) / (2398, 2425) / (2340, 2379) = 0.09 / 2.04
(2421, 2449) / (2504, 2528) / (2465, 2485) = 0.05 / 2.76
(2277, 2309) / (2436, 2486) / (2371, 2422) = 0.21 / 2.47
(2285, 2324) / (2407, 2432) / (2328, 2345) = 0.45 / 2.05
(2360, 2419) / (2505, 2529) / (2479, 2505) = -0.11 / 2.6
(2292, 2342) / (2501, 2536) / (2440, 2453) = -0.17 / 2.37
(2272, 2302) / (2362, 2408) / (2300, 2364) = 0.22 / 2.1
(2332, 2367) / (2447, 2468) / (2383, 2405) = 0.03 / 2.1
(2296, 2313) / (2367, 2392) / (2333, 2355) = 0.42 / 2.06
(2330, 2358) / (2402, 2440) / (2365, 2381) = -0.21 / 1.8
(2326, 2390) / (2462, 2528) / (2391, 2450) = -0.03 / 2.26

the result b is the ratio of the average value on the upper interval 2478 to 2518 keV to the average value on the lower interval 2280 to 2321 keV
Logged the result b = 1.4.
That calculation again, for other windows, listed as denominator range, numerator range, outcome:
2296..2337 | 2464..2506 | 1.56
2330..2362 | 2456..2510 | 1.77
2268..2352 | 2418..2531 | 1.51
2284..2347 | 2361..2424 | 1.17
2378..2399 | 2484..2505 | 1.38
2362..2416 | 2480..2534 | 1.37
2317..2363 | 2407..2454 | 1.54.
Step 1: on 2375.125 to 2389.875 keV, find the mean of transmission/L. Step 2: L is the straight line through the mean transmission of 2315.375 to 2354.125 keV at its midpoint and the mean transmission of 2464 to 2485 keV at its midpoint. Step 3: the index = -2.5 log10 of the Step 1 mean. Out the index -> -0.14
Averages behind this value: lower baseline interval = 1.53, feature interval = 2.17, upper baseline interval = 2.63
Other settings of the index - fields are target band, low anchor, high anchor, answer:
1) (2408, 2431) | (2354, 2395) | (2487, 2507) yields 0.10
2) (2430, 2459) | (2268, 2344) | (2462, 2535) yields -0.13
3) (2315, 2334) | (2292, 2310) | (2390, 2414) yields 0.16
